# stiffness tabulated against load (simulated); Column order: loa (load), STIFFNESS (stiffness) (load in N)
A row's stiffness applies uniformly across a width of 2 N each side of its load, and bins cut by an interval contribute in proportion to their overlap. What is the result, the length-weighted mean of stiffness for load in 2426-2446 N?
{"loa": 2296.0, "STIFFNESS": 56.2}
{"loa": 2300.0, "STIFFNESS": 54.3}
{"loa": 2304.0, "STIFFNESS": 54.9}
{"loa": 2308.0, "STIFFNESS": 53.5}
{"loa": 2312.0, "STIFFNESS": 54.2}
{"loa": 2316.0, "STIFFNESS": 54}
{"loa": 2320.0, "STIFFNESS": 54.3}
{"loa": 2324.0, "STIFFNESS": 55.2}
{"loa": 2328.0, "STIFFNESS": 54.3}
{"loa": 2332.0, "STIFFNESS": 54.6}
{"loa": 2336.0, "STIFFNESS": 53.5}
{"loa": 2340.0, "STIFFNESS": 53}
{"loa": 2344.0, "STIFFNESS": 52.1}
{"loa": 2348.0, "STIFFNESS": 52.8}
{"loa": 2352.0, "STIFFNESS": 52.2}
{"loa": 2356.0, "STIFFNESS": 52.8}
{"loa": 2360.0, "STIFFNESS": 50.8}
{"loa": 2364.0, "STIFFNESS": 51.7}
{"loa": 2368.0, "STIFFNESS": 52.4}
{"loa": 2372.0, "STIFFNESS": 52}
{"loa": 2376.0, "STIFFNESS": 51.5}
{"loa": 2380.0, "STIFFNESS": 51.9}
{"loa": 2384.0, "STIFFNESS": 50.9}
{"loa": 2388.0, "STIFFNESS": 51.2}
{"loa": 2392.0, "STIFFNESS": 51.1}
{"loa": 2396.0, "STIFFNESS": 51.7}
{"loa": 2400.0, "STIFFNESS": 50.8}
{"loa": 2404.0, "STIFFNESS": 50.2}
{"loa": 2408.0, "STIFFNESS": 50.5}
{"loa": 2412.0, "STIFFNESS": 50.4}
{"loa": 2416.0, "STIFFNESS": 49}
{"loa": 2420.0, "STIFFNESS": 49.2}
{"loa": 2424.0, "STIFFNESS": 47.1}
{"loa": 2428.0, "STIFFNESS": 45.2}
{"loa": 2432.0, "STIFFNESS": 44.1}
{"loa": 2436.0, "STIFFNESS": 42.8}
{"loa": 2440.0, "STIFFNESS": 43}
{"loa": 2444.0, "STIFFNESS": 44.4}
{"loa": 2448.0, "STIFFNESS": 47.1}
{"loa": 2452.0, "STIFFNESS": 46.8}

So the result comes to 43.9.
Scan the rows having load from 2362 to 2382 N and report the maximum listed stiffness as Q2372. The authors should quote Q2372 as 52.4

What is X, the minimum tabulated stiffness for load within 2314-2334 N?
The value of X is 54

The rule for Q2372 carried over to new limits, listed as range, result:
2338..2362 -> 53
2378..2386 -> 51.9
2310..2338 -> 55.2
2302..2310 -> 54.9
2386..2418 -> 51.7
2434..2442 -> 43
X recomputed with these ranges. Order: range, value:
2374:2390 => 50.9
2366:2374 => 52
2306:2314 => 53.5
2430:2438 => 42.8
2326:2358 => 52.1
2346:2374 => 50.8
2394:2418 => 49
